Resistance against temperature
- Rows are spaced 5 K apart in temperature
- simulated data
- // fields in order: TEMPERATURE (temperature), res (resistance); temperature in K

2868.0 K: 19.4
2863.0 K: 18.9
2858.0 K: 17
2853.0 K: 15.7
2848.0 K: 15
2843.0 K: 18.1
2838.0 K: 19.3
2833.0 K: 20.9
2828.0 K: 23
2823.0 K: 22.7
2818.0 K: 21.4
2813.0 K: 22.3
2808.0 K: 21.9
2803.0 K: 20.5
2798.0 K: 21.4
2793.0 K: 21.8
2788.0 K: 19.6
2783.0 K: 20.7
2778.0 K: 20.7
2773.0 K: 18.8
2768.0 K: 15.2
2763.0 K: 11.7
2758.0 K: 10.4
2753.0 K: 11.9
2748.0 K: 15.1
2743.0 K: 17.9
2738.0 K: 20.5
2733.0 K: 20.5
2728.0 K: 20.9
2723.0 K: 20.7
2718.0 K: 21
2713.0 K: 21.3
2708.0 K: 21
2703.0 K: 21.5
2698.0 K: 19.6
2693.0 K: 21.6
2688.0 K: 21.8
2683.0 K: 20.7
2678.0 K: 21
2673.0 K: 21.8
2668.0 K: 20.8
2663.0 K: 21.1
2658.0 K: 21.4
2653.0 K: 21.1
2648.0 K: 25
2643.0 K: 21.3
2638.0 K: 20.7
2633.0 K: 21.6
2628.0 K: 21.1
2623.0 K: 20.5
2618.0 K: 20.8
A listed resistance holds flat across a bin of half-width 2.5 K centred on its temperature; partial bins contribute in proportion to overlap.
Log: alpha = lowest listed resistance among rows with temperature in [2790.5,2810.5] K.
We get 20.5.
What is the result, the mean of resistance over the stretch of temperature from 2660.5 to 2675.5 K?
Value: 21.2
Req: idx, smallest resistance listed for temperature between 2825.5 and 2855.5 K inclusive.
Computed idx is 15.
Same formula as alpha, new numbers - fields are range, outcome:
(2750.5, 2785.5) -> 10.4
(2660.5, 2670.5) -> 20.8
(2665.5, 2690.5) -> 20.7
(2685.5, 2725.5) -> 19.6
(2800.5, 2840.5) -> 19.3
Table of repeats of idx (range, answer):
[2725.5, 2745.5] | 17.9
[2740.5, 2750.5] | 15.1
